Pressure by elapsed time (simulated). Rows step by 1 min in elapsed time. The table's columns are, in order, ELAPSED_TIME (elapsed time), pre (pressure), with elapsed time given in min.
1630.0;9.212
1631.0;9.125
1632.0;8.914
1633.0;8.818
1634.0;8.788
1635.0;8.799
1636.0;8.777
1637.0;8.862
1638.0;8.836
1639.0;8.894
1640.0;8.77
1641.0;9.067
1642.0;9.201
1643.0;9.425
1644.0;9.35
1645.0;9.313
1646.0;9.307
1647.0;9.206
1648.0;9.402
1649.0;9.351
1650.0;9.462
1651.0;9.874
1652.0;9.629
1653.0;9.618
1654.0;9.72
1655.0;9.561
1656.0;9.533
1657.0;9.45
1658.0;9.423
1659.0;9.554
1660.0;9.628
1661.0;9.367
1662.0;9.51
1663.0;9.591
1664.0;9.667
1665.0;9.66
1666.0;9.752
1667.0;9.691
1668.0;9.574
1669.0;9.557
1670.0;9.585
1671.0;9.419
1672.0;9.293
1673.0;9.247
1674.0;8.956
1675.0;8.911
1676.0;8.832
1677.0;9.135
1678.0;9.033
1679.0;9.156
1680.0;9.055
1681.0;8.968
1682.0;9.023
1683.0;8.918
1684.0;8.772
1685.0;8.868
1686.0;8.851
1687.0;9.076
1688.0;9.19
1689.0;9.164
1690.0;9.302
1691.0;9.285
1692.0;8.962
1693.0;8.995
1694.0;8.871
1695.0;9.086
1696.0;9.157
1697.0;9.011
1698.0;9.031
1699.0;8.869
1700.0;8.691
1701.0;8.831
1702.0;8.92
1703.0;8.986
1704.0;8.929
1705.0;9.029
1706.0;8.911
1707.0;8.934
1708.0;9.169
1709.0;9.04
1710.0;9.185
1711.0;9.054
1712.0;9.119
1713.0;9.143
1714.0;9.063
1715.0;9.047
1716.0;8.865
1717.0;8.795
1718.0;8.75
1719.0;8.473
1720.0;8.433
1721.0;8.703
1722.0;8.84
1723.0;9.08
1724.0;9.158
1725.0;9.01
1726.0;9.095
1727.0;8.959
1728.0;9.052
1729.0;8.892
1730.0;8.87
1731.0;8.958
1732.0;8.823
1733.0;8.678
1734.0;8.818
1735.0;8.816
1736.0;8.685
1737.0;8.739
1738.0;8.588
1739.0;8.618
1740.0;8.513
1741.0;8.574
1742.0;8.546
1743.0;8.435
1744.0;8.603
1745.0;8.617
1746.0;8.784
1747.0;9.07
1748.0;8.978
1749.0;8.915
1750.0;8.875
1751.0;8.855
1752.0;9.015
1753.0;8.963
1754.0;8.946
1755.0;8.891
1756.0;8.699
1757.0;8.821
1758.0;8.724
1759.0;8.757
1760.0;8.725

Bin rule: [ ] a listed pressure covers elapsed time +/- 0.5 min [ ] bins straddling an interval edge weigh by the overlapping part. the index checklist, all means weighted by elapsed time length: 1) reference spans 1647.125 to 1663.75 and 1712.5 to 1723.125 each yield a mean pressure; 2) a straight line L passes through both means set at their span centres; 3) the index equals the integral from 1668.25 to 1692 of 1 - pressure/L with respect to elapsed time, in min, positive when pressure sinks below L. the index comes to 0.4 min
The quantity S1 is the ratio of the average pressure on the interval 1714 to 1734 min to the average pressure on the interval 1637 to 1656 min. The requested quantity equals 0.95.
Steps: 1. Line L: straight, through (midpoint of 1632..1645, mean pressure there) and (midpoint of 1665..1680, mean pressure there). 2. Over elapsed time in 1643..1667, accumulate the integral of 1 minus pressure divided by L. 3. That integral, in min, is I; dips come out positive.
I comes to -1.0 min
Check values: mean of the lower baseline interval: 8.98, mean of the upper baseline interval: 9.3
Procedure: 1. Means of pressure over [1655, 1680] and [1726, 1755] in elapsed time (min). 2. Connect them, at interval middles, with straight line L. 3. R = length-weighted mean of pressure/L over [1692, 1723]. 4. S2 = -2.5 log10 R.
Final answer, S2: 0.02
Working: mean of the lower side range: 9.39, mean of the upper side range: 8.8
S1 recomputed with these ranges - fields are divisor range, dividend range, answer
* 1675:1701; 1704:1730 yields 0.99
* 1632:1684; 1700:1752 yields 0.96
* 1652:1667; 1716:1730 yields 0.93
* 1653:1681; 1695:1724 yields 0.95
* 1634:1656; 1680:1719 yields 0.97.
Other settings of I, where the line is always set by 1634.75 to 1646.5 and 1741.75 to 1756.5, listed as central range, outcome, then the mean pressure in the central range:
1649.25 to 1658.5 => -0.57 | 9.58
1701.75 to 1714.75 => -0.19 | 9.04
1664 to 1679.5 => -0.59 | 9.33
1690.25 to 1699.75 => -0.10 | 9.03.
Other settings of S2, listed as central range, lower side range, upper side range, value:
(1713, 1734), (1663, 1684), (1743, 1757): 0.01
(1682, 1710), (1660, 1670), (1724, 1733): 0.03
